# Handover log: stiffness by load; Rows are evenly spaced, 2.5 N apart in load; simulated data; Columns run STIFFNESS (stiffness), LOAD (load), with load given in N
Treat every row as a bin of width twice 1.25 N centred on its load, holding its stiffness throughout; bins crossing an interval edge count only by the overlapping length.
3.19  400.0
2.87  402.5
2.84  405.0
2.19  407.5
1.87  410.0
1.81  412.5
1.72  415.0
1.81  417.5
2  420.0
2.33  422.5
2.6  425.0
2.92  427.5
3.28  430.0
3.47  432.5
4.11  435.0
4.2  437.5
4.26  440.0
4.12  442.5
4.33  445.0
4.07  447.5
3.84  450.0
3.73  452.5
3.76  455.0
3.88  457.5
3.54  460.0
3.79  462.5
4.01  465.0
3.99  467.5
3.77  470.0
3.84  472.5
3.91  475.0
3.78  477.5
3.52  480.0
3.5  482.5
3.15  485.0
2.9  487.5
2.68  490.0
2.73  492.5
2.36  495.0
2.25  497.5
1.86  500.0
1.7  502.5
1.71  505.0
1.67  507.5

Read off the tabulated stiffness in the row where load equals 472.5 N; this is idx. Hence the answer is 3.84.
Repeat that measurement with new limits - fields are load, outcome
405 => 2.84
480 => 3.52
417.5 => 1.81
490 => 2.68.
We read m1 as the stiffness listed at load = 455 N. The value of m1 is 3.76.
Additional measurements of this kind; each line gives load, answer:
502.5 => 1.7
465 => 4.01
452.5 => 3.73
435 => 4.11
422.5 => 2.33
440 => 4.26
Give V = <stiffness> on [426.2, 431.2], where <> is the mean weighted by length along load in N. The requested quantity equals 3.09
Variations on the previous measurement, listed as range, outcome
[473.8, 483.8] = 3.67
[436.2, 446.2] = 4.23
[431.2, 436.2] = 3.78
